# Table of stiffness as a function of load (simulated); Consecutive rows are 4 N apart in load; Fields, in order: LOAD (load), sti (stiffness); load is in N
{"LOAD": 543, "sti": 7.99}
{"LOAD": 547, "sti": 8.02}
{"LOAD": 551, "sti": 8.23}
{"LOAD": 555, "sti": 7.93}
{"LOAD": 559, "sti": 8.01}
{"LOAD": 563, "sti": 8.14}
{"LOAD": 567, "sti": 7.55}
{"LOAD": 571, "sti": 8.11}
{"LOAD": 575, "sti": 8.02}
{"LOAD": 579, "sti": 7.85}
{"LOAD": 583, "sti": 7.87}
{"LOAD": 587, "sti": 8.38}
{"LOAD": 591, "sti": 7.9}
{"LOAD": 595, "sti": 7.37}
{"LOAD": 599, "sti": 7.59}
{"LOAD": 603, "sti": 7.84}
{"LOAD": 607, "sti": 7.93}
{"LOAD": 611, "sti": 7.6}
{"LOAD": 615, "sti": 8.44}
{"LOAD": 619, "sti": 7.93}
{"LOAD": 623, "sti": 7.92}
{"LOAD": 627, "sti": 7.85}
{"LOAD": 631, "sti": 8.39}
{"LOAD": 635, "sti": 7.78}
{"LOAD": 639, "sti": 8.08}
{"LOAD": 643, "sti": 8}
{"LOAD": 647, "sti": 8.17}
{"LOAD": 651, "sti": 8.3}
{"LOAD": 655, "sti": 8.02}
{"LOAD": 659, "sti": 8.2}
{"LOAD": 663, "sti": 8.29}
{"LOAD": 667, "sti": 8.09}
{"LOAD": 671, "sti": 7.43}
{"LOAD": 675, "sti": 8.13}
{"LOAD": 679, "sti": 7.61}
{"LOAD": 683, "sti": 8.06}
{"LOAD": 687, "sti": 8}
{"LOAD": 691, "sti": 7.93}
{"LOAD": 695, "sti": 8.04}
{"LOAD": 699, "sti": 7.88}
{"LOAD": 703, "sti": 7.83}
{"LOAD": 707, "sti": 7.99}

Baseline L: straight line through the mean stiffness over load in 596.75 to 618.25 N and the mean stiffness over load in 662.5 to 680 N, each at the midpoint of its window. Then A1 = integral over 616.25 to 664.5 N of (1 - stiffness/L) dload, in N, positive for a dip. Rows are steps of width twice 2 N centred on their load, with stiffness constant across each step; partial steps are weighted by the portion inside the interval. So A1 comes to -1.2 N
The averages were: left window 7.88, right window 7.89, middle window 8.08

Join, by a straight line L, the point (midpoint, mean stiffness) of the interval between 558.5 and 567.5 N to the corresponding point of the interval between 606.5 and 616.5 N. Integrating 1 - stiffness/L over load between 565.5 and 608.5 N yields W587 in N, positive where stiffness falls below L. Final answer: 0.54 N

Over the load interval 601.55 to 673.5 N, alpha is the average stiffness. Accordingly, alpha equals 8.02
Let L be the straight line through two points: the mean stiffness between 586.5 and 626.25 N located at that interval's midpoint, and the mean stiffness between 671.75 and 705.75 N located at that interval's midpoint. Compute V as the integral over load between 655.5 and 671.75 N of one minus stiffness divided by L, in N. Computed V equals -0.3 N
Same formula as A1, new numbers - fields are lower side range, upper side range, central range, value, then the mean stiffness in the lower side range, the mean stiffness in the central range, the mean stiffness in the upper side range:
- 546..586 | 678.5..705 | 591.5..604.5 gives 0.6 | 7.98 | 7.63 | 7.92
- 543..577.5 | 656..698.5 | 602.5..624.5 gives 0.1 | 8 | 7.95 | 7.98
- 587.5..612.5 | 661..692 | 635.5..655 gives -0.6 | 7.75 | 8.1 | 7.94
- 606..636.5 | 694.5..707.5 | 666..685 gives 0.2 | 7.98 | 7.85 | 7.92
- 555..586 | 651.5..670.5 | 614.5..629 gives 0.1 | 7.95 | 7.99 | 8.1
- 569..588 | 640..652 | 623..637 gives 0.2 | 8.03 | 7.99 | 8.14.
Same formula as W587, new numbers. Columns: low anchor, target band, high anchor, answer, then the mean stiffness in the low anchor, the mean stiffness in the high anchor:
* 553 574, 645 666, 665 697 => -0.7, 7.95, 7.91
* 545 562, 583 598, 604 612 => 0.0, 8.05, 7.79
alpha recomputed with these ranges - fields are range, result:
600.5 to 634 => 7.98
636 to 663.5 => 8.13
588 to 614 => 7.76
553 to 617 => 7.91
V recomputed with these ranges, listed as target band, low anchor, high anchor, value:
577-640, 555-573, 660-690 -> 0.3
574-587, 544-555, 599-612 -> -0.1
